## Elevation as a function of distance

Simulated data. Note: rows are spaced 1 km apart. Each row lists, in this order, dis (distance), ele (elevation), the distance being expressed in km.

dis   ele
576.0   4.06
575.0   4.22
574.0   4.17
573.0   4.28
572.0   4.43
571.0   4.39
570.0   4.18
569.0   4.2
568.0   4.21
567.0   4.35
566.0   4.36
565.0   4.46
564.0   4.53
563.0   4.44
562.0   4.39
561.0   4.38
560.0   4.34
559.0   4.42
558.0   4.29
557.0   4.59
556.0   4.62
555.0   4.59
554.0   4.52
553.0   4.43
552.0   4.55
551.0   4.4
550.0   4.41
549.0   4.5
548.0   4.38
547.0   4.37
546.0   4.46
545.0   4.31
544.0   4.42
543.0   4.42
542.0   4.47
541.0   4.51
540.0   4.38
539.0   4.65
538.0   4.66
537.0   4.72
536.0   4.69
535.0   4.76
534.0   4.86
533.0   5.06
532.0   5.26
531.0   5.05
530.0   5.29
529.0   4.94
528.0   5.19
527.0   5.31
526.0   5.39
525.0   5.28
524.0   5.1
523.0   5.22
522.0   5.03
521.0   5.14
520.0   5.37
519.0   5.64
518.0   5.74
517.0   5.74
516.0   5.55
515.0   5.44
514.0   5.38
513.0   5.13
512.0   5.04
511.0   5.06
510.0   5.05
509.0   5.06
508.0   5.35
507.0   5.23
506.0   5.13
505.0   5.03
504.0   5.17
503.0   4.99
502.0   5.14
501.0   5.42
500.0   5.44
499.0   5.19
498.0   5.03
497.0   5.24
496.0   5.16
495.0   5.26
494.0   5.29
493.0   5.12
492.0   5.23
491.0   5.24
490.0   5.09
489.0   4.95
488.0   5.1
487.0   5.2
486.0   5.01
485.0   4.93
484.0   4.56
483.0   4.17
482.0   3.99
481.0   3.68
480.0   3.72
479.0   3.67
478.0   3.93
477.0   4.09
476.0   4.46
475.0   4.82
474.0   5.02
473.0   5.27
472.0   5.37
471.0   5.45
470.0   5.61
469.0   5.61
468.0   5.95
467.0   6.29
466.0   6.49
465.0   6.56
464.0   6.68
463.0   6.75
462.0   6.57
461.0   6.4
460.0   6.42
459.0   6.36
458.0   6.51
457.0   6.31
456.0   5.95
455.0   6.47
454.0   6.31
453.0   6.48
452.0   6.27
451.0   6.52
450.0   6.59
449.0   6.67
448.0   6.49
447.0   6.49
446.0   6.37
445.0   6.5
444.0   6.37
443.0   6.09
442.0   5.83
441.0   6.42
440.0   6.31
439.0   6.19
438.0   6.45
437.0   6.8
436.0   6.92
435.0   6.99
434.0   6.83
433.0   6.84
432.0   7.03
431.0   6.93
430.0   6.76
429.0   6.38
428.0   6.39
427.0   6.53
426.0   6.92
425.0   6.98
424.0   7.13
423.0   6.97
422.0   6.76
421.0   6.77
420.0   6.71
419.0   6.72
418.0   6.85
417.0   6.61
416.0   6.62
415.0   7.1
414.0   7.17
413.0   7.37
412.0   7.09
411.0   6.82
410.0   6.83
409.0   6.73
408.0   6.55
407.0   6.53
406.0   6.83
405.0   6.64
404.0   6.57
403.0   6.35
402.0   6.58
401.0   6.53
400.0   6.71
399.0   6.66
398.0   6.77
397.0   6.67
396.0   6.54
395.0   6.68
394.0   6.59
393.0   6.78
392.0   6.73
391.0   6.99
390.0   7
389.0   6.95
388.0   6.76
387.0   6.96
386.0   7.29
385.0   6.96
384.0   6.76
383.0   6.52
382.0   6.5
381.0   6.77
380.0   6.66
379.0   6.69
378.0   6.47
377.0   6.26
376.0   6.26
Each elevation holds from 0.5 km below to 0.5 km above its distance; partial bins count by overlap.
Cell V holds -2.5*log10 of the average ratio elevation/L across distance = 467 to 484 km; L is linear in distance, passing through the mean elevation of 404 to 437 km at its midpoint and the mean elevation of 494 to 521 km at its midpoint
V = 0.23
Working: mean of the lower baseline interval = 6.82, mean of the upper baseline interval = 5.27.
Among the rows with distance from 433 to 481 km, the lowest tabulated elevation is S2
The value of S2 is 3.67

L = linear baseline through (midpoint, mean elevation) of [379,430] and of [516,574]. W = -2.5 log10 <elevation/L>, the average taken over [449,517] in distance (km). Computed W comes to 0.044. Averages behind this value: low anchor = 6.76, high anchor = 4.71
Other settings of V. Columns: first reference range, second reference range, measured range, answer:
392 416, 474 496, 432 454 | -0.14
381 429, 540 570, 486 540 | -0.02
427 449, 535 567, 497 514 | 0.03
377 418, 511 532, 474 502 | 0.18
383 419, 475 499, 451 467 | -0.19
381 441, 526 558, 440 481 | 0.02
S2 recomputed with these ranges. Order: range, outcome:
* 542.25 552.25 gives 4.31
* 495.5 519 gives 4.99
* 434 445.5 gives 5.83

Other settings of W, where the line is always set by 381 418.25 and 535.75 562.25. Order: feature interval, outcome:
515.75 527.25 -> -0.100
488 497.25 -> 0.035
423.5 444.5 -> -0.064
